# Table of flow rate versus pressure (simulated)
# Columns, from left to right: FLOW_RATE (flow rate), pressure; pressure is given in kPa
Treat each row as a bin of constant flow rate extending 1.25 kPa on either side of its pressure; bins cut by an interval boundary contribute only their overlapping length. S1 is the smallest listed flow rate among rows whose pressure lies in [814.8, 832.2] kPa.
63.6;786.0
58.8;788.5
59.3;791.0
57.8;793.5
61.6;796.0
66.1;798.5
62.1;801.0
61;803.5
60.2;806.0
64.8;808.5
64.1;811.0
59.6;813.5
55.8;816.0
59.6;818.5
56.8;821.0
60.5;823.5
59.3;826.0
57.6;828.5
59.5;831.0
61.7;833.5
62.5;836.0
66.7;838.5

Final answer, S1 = 55.8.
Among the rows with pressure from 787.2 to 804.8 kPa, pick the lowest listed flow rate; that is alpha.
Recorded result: 57.8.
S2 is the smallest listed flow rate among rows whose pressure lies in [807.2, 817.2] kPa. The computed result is 55.8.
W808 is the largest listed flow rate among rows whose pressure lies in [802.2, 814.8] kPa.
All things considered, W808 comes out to 64.8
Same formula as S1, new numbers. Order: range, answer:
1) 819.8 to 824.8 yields 56.8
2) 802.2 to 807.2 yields 60.2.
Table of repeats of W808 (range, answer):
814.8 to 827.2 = 60.5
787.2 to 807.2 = 66.1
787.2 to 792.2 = 59.3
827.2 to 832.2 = 59.5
